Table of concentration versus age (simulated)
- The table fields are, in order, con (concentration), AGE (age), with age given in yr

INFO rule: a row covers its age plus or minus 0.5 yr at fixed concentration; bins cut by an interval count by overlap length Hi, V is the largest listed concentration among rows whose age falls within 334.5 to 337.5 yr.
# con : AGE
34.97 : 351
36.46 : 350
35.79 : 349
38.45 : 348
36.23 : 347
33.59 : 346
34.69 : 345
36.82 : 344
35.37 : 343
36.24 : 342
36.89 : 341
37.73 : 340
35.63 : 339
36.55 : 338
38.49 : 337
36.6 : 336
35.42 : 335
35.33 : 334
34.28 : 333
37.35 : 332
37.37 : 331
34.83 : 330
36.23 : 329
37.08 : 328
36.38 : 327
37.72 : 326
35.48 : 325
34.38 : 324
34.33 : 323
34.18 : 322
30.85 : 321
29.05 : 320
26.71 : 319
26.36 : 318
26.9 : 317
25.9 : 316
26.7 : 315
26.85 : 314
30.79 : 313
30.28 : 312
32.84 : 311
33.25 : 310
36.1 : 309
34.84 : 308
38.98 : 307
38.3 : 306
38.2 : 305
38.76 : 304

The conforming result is 38.49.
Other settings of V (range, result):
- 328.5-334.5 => 37.37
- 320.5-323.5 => 34.33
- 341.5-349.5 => 38.45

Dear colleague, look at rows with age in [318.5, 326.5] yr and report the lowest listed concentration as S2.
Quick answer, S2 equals 26.71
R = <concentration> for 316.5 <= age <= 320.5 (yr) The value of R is 27.3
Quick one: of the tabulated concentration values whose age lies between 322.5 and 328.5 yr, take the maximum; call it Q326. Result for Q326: 37.72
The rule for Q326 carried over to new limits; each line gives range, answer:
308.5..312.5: 36.1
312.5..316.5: 30.79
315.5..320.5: 29.05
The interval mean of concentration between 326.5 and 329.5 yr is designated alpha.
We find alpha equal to 36.6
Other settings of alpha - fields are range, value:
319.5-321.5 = 30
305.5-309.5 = 37.1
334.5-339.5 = 36.5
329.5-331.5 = 36.1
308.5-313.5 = 32.7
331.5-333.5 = 35.8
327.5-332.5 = 36.6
